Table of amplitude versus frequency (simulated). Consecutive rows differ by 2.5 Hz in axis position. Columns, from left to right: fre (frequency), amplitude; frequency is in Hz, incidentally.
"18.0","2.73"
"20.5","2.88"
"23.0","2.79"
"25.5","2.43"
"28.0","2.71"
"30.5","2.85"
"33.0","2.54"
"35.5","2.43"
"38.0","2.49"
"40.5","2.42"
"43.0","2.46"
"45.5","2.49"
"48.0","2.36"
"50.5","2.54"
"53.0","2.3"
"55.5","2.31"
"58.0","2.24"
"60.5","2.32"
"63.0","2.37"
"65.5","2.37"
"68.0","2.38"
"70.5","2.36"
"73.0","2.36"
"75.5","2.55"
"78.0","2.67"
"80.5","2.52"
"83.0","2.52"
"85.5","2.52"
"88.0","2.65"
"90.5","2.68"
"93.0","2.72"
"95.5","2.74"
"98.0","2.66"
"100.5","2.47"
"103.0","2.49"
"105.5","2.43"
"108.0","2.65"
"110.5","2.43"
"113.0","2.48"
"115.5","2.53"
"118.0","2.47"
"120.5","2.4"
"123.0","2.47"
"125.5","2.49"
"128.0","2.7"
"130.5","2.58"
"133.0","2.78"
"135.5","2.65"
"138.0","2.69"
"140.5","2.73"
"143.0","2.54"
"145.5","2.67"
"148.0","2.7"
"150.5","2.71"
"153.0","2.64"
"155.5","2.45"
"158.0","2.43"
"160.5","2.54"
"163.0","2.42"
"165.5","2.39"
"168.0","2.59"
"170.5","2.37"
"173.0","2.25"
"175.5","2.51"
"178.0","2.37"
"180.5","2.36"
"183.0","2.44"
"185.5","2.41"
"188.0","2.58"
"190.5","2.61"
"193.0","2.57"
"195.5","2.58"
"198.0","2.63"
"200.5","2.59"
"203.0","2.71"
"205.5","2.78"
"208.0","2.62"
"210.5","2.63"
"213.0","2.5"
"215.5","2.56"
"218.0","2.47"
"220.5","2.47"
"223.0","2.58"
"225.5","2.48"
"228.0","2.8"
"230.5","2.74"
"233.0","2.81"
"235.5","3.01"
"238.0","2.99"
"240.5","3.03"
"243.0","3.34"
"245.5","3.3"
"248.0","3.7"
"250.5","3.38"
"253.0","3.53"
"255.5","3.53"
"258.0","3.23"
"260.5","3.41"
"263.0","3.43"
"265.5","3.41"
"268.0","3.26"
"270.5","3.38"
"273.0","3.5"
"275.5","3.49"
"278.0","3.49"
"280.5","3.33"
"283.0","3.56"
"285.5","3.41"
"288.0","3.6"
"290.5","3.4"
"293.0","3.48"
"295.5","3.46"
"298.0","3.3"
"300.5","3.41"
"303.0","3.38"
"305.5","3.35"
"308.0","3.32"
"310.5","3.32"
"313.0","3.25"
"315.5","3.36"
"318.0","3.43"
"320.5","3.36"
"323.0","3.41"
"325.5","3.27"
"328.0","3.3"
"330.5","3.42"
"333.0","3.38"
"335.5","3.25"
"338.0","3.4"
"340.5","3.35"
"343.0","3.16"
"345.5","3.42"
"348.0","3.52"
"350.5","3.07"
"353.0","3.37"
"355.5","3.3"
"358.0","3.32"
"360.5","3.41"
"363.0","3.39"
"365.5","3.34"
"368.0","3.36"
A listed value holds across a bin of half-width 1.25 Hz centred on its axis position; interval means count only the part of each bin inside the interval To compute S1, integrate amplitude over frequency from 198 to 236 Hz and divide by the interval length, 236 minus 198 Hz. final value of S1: 2.64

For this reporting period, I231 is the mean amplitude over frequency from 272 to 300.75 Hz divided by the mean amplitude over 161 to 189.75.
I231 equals 1.4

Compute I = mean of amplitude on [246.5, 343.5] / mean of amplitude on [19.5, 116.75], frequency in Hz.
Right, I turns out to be 1.35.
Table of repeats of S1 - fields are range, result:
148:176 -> 2.49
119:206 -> 2.55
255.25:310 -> 3.41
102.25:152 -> 2.58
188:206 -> 2.63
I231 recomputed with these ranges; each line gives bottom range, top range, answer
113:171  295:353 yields 1.30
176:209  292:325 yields 1.32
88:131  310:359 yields 1.30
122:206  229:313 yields 1.31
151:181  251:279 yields 1.40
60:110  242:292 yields 1.36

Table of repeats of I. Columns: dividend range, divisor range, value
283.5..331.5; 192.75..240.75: 1.27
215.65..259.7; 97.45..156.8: 1.17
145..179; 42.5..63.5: 1.05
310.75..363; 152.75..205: 1.34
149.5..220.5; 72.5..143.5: 0.98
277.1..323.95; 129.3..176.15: 1.33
